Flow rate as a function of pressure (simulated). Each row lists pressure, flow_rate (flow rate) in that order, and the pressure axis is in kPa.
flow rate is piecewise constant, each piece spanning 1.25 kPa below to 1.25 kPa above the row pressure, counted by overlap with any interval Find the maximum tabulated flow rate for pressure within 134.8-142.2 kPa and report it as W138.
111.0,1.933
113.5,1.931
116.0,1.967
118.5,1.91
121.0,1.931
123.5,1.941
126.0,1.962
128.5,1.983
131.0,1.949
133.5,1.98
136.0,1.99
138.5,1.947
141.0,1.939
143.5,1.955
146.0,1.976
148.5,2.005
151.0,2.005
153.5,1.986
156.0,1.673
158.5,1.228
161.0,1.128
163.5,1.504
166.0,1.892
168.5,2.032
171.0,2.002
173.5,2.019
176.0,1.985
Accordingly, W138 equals 1.99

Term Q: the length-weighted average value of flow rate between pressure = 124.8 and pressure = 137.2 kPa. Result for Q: 1.97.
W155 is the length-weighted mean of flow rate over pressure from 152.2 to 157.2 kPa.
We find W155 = 1.83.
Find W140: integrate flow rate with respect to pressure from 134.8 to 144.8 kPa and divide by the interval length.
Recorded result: 1.96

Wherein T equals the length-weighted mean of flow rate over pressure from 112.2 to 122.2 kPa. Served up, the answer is 1.93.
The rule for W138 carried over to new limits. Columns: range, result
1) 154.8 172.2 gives 2.032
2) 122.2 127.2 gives 1.962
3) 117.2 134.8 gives 1.983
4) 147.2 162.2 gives 2.005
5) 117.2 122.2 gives 1.931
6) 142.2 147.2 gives 1.976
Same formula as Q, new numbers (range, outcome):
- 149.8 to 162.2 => 1.6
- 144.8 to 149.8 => 1.99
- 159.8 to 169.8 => 1.64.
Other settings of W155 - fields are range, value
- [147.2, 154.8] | 2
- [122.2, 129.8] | 1.96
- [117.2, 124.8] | 1.93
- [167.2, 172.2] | 2.02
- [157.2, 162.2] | 1.18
